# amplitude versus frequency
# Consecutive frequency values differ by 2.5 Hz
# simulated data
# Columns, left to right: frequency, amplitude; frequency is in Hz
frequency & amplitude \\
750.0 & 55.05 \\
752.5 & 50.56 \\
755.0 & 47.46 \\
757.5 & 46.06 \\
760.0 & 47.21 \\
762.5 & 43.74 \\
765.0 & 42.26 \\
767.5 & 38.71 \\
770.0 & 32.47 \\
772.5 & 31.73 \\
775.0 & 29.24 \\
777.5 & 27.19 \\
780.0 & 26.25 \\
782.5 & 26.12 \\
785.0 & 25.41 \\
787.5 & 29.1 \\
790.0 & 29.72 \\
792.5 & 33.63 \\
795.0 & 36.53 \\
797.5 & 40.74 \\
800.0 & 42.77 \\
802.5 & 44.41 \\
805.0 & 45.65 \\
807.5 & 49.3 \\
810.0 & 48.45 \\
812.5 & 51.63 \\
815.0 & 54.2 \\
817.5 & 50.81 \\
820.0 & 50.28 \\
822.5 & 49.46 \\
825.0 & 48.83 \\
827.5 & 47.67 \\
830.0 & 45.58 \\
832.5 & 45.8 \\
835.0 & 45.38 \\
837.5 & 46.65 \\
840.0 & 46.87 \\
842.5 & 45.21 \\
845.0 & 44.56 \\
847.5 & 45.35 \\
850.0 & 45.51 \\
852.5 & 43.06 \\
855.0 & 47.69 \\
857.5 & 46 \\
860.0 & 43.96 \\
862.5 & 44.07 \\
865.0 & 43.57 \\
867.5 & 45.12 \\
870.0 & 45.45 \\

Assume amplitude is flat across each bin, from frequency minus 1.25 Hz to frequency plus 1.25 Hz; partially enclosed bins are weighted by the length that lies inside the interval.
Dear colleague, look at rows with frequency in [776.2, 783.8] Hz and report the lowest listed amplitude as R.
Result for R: 26.12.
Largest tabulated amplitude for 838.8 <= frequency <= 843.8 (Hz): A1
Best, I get 46.87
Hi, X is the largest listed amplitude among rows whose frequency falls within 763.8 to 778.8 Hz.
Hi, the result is 42.26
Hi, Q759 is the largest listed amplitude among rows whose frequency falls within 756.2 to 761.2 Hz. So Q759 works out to 47.21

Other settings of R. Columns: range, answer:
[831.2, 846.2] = 44.56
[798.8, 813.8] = 42.77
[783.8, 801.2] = 25.41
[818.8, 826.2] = 48.83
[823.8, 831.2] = 45.58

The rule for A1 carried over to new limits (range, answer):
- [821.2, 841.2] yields 49.46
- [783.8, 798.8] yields 40.74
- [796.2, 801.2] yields 42.77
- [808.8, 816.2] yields 54.2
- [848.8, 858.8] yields 47.69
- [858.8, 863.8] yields 44.07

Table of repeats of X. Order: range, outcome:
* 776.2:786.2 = 27.19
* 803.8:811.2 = 49.3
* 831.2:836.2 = 45.8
